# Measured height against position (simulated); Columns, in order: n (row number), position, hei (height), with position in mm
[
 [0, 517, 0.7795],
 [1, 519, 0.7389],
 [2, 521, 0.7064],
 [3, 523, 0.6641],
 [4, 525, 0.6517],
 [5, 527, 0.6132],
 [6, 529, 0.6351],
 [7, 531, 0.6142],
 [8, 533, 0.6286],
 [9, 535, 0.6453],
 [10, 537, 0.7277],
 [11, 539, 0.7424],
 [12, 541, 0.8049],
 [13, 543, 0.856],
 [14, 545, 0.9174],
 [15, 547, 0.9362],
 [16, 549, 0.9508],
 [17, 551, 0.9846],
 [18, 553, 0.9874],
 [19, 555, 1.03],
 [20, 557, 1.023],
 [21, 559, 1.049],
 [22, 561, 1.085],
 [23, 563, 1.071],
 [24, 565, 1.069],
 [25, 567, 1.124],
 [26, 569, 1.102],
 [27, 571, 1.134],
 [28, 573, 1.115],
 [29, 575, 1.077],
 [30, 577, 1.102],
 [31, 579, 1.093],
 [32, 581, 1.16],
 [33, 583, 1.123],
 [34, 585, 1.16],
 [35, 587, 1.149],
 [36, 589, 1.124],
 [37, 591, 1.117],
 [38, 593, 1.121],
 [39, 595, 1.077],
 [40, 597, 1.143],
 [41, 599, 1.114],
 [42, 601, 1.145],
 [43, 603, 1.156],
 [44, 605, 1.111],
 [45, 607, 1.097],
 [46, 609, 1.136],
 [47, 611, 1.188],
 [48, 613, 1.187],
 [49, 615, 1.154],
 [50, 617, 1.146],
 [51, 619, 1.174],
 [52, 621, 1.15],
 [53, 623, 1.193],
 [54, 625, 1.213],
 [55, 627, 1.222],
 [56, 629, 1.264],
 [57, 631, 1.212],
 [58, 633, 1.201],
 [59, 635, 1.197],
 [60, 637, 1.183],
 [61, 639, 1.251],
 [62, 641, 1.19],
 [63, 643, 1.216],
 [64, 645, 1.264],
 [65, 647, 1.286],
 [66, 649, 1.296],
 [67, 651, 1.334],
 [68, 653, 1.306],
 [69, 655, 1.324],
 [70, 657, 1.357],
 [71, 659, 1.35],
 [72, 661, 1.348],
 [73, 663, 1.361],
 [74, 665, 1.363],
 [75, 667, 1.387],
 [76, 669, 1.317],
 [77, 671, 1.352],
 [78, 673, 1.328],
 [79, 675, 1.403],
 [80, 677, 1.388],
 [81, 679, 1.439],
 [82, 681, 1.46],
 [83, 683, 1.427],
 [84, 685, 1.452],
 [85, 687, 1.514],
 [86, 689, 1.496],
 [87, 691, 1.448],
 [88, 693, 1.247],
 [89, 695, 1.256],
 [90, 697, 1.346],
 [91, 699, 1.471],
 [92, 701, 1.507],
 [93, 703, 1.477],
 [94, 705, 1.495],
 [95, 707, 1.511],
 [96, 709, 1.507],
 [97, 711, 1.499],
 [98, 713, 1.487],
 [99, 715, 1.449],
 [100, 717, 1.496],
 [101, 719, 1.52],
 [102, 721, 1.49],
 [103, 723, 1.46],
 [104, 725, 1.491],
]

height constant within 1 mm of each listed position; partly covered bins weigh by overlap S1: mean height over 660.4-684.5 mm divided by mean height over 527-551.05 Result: 1.79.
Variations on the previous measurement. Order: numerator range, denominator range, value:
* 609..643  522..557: 1.50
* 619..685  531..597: 1.29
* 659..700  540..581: 1.35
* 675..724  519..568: 1.70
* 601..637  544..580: 1.12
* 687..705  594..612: 1.25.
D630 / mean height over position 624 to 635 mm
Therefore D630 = 1.22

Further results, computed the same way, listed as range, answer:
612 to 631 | 1.19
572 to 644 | 1.16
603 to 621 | 1.15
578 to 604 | 1.13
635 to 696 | 1.34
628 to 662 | 1.27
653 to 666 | 1.35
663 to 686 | 1.39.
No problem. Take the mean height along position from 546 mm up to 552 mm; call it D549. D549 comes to 0.957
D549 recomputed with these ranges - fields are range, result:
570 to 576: 1.11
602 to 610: 1.12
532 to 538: 0.667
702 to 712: 1.5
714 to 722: 1.49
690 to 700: 1.35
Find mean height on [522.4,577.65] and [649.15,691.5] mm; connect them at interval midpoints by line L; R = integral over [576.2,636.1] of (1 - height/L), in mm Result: -1.5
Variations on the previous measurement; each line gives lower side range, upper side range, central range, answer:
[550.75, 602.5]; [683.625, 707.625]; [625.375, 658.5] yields 0.65 mm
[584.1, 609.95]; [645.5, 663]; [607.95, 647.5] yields 1.05 mm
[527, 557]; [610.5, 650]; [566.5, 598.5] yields -3.96 mm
